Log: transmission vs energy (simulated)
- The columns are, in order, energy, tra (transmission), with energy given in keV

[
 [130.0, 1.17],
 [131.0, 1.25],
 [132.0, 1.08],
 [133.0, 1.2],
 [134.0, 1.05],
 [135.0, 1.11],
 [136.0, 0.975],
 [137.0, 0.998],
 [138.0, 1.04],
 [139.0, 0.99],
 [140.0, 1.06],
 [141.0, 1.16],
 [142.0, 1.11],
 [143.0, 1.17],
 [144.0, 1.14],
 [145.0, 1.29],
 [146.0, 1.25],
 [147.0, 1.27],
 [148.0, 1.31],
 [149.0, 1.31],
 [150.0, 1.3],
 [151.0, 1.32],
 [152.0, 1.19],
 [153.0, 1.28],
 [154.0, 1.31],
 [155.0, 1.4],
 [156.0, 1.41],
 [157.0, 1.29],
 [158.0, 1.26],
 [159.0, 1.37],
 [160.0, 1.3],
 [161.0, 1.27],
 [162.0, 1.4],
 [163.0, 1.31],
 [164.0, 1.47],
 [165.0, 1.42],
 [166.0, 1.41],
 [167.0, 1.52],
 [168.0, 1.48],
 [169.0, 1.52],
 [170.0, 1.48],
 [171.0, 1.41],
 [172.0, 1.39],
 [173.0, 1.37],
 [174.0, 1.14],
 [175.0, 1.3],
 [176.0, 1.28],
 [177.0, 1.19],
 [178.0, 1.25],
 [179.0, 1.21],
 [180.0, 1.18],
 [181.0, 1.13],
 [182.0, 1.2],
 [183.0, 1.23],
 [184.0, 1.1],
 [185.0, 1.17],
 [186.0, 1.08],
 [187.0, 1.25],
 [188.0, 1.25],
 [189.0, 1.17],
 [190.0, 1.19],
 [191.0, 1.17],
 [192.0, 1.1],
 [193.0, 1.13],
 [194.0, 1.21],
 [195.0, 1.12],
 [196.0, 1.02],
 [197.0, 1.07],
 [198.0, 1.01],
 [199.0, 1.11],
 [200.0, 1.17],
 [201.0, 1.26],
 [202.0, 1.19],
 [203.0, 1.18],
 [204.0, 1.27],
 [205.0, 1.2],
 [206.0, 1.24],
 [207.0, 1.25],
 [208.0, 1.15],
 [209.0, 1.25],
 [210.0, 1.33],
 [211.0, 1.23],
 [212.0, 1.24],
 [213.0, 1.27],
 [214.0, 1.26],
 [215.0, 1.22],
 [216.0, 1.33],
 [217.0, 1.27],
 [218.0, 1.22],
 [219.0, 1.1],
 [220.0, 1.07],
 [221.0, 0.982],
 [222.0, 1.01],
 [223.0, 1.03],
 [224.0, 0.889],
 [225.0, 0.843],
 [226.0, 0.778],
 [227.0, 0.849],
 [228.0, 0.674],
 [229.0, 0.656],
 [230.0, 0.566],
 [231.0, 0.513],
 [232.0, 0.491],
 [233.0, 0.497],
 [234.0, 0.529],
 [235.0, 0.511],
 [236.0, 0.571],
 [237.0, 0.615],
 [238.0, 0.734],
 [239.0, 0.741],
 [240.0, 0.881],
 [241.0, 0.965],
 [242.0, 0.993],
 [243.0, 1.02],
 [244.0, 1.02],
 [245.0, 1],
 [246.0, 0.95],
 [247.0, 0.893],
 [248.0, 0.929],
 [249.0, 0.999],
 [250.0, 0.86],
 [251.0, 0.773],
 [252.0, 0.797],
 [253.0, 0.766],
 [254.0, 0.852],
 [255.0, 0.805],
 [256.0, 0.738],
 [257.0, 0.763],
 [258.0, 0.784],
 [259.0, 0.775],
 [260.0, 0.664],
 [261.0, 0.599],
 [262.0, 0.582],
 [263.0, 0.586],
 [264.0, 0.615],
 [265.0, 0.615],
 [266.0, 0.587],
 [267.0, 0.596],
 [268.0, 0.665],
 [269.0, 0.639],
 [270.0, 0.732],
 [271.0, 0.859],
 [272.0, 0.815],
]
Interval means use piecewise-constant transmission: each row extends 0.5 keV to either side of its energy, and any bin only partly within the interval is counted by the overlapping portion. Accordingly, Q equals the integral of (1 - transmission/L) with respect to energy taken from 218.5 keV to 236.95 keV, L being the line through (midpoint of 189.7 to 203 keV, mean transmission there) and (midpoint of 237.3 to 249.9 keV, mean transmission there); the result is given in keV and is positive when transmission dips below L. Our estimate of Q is 4.6 keV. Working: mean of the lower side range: 1.14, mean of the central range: 0.75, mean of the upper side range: 0.92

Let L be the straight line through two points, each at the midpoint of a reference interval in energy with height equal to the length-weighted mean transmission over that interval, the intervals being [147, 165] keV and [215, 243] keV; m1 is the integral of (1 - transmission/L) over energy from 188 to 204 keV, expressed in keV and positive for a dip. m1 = -1.4 keV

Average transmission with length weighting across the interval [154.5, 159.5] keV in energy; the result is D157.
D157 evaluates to 1.35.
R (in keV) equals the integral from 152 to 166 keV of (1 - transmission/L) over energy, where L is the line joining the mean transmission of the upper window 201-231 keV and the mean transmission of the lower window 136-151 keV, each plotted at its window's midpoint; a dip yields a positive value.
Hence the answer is -2.3 keV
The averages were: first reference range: 1.17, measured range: 1.34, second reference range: 1.08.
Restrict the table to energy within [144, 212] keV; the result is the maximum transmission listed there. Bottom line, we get 1.52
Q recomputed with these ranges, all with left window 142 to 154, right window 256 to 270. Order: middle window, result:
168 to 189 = -3.12 keV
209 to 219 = -3.77 keV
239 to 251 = -3.01 keV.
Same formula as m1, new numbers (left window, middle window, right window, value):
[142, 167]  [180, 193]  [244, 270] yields -0.4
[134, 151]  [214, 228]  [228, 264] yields -3.1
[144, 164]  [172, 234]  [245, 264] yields -2.4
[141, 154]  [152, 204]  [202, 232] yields -4.2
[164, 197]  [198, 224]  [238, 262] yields -2.7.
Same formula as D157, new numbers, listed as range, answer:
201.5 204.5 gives 1.21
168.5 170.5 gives 1.5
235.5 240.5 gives 0.708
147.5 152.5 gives 1.29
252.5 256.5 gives 0.79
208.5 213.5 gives 1.26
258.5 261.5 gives 0.679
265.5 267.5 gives 0.591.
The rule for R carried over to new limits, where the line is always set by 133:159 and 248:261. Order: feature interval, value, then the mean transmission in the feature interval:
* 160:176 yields -3.80 keV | 1.39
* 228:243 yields 3.29 keV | 0.674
